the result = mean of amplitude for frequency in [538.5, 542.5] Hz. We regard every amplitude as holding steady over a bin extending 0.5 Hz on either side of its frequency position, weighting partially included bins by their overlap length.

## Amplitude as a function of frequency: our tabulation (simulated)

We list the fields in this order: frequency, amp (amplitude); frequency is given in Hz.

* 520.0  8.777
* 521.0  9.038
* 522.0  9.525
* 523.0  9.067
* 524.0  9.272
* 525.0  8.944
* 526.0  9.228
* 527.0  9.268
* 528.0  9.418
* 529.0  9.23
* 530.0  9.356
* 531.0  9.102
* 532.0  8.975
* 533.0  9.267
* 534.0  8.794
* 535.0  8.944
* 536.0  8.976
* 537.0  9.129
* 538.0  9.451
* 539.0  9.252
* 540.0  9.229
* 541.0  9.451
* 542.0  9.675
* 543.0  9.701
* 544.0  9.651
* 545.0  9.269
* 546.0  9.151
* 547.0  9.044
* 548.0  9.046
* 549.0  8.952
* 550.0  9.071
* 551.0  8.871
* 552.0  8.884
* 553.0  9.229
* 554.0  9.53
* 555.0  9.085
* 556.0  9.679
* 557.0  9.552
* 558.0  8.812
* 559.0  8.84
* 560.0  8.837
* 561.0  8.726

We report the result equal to 9.4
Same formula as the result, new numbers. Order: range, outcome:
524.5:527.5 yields 9.15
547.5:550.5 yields 9.02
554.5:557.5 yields 9.44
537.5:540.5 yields 9.31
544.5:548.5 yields 9.13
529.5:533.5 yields 9.17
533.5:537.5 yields 8.96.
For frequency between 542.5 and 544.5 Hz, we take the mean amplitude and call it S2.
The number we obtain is 9.68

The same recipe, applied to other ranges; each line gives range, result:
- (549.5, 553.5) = 9.01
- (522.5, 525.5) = 9.09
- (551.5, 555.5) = 9.18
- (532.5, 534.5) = 9.03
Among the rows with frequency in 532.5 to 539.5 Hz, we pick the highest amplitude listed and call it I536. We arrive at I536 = 9.451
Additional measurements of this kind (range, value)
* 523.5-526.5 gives 9.272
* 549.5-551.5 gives 9.071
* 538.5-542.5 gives 9.675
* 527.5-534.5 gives 9.418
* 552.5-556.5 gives 9.679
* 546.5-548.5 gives 9.046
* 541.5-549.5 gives 9.701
